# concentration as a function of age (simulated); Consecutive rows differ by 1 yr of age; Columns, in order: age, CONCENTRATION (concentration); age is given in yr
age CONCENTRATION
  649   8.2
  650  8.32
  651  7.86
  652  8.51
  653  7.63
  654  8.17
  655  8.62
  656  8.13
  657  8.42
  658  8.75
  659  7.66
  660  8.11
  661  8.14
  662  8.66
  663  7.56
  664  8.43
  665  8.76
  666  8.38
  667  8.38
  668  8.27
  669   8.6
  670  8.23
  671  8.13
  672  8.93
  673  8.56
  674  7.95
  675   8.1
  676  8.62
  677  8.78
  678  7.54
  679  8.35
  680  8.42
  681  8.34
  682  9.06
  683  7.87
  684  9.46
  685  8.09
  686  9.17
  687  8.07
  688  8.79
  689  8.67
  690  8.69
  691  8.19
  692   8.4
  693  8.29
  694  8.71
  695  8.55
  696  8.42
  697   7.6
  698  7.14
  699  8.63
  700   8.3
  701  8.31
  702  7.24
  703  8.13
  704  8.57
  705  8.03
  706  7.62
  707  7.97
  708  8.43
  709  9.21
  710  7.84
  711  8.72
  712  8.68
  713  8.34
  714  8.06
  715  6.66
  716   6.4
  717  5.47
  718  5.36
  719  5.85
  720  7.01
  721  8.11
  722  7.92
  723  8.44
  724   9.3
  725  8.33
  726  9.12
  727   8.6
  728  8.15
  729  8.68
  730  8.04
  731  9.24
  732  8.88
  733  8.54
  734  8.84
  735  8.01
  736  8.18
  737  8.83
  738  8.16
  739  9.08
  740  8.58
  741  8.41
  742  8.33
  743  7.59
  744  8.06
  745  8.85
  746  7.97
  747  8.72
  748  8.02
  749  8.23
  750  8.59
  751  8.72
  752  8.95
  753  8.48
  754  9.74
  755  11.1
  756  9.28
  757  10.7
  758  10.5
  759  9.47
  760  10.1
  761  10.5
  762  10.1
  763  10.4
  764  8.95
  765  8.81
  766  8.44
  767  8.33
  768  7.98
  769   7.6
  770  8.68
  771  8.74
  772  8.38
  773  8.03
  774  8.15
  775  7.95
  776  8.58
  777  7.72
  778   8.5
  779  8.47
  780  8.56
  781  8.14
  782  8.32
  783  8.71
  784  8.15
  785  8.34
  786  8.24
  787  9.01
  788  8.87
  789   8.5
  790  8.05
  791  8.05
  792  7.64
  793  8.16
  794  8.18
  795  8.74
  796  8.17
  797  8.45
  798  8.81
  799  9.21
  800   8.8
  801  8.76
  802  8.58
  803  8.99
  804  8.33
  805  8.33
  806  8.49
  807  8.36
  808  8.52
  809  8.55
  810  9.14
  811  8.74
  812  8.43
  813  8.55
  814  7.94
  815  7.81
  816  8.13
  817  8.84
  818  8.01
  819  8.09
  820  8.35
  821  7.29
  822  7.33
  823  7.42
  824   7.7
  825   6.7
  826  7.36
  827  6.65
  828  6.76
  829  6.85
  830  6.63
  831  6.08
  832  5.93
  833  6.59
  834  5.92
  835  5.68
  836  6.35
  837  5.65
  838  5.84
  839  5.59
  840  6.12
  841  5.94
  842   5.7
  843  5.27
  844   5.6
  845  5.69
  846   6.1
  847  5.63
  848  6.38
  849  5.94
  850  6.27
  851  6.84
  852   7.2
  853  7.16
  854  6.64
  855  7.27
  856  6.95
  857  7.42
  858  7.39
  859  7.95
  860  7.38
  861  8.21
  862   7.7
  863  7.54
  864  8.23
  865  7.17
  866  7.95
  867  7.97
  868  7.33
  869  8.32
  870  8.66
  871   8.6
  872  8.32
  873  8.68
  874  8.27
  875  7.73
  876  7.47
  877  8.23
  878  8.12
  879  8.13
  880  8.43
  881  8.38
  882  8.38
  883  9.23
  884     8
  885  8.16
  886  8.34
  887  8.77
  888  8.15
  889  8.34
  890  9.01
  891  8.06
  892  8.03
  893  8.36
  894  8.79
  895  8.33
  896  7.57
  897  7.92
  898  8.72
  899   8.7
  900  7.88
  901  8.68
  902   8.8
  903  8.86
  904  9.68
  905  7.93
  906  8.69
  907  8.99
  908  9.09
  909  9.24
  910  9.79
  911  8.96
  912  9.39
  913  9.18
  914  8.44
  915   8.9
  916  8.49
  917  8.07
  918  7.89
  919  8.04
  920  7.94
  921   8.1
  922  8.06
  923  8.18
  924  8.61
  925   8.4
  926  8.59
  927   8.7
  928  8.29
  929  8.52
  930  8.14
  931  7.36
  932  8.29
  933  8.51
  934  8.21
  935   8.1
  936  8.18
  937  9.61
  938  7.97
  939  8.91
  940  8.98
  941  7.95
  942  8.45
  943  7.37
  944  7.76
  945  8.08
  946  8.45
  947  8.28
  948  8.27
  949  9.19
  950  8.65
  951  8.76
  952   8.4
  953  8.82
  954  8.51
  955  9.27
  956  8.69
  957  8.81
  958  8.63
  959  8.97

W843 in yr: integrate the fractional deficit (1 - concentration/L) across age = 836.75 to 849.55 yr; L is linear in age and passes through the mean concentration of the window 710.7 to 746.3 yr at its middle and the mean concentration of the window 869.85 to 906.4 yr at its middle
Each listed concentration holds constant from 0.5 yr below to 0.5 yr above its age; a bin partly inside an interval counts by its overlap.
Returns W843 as 3.84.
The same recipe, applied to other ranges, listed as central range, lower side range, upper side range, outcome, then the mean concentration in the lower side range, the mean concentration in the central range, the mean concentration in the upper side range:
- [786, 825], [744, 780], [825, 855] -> -4.85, 8.89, 8.33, 6.24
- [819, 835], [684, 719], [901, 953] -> 2.67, 8.01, 6.9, 8.51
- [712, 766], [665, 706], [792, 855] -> -4.11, 8.35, 8.54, 7.33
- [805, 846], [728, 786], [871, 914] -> 7.15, 8.72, 7.12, 8.52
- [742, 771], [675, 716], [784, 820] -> -2.22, 8.27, 9.01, 8.45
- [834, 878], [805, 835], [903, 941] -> 5.10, 7.61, 7.03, 8.55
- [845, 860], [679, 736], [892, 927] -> 2.97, 8.16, 6.78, 8.56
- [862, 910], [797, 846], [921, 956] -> -2.45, 7.38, 8.35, 8.41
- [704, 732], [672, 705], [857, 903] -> 1.29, 8.35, 7.94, 8.19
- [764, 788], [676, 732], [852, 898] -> -0.80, 8.14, 8.36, 8.02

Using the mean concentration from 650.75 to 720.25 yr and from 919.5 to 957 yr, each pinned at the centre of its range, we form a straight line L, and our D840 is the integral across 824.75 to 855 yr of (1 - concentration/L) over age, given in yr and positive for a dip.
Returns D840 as 7.5 yr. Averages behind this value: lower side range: 8.13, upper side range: 8.4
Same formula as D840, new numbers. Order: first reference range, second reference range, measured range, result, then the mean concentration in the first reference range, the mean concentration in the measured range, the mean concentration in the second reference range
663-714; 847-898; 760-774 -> -1.24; 8.35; 8.86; 7.86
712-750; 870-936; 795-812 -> -0.84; 8.08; 8.64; 8.43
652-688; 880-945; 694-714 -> 0.40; 8.36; 8.21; 8.46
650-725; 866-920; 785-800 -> -0.25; 8.15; 8.44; 8.45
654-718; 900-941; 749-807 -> -2.75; 8.21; 8.74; 8.55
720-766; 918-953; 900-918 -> -0.93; 8.85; 8.84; 8.33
